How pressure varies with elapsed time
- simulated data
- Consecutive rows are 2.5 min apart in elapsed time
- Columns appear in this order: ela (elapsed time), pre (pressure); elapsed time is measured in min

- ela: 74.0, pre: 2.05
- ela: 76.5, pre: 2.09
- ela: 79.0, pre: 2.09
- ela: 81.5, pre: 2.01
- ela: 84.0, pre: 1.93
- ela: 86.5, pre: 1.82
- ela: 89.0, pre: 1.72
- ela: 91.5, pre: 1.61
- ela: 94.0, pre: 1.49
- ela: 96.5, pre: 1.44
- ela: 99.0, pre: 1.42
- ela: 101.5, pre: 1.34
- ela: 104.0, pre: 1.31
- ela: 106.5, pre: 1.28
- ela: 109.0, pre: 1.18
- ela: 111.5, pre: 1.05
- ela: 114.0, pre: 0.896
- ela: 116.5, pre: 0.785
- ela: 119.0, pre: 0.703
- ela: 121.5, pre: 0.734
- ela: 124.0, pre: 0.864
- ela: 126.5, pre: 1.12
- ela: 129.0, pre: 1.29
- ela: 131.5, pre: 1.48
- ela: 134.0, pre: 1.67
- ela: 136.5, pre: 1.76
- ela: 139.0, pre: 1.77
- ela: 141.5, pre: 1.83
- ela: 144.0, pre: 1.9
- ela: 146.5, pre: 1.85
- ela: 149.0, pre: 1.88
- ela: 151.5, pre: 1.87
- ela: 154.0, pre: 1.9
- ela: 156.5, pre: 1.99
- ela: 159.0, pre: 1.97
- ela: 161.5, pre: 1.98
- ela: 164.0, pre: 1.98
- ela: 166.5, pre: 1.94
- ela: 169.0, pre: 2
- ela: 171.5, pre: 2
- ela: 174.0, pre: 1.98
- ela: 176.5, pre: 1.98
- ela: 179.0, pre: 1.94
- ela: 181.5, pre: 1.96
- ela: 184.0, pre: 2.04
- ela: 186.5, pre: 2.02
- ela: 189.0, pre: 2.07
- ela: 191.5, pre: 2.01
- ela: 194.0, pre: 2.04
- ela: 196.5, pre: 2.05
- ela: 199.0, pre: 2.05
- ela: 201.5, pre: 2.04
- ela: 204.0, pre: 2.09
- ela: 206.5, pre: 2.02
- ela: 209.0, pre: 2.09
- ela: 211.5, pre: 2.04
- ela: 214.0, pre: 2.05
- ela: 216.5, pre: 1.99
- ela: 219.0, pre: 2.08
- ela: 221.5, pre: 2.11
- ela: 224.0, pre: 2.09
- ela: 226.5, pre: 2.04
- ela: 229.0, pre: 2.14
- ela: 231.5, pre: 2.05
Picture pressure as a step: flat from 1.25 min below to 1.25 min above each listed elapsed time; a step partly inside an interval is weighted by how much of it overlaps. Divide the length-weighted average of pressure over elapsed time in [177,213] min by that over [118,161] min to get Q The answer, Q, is 1.3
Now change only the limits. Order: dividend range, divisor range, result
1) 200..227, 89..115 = 1.55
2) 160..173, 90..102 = 1.34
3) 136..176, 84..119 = 1.44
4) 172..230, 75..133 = 1.48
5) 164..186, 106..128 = 2.09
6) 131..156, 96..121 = 1.61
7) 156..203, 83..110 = 1.33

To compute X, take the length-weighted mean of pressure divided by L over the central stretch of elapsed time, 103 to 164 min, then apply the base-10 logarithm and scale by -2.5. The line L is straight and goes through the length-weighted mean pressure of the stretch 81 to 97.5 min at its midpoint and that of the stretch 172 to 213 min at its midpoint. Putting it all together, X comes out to 0.252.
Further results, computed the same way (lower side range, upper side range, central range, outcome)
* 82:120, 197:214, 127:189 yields -0.080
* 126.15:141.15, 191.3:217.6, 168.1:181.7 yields -0.078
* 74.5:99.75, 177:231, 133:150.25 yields 0.054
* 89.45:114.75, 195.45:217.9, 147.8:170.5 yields -0.136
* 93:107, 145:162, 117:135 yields 0.443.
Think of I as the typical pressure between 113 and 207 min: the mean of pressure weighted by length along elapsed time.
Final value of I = 1.75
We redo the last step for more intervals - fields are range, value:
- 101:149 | 1.32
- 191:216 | 2.05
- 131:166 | 1.85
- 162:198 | 2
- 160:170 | 1.97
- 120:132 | 1.07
